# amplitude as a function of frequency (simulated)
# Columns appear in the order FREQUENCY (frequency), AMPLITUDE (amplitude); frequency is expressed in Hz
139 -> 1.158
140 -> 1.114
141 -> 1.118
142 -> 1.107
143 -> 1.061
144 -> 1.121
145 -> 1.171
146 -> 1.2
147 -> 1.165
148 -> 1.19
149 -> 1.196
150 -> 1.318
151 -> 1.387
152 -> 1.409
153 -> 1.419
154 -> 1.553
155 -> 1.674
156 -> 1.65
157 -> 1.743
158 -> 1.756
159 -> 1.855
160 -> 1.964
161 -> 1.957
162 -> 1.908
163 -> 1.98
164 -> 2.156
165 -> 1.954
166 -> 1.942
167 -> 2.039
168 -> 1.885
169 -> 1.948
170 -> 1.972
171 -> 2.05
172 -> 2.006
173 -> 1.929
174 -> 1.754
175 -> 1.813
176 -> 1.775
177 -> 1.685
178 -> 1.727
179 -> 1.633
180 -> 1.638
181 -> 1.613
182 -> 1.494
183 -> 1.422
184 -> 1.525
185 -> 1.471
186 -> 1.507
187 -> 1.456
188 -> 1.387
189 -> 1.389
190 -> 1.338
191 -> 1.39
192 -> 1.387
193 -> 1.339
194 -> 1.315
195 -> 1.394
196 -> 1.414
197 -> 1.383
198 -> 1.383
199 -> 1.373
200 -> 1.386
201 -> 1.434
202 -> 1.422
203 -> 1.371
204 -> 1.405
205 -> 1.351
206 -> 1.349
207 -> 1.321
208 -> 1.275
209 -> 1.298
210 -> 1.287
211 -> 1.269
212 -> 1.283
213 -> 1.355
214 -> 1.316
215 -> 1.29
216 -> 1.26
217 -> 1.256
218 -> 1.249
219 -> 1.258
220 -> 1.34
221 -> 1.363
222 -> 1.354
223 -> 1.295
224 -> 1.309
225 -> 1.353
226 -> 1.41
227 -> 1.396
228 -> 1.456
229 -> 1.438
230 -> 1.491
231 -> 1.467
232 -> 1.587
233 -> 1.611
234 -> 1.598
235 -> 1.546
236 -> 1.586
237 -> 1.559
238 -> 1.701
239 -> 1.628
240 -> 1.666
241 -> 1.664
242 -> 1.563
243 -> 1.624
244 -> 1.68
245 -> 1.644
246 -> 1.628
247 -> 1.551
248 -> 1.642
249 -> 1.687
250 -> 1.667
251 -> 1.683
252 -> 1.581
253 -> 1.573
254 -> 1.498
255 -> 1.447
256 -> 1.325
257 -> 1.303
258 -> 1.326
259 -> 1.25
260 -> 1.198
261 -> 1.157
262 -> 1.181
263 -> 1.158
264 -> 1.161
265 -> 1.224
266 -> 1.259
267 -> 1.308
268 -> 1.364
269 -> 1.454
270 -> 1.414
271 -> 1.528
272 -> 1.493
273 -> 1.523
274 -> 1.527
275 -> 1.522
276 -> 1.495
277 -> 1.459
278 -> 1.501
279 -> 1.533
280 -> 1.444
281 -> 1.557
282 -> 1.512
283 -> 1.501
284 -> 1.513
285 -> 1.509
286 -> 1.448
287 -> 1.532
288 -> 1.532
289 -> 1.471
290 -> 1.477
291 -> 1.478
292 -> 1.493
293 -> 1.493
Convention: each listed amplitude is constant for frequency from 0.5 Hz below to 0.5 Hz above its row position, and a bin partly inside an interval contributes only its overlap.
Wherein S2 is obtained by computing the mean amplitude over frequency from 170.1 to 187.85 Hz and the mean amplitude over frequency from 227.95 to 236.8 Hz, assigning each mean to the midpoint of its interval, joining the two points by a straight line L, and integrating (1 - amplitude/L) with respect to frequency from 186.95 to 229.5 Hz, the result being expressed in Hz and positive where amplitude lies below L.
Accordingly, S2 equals 6.6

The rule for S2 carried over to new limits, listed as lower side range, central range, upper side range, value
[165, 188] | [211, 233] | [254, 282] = 2.76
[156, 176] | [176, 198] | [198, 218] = 2.01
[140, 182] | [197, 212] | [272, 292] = 2.24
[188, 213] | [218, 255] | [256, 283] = -4.22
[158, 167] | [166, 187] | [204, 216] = 0.35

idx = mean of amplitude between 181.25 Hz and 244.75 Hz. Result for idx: 1.42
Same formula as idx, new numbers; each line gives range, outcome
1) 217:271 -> 1.45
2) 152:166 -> 1.8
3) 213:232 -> 1.36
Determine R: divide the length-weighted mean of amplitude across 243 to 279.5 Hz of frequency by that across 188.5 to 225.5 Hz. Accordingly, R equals 1.08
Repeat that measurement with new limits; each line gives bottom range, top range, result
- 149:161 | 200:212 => 0.83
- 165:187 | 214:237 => 0.80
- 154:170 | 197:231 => 0.71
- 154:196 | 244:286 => 0.85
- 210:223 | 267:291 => 1.15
